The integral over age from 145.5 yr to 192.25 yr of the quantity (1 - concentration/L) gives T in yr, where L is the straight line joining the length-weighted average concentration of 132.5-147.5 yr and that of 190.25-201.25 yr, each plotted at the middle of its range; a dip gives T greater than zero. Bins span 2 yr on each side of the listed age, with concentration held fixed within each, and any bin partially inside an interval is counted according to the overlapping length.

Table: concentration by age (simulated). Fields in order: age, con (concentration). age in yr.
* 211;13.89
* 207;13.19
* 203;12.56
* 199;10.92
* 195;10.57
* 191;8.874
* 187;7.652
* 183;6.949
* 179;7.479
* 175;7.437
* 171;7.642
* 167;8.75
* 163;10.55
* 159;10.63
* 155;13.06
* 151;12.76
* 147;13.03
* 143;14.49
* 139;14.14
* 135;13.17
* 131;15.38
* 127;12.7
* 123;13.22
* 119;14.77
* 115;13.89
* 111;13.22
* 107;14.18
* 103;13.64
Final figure 9.95 yr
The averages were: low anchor 13.8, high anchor 10.3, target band 9.54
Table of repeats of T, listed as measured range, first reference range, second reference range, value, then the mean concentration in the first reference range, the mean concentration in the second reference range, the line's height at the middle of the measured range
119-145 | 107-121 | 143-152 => -0.6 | 14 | 13.3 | 13.6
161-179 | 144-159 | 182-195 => 3.6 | 12.7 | 8.31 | 10.5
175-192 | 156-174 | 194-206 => 4.7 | 9.49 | 11.6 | 10.6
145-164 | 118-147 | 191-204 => 1.2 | 13.9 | 10.9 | 12.9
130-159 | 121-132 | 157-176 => -4.7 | 13.6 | 9.08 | 11.6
